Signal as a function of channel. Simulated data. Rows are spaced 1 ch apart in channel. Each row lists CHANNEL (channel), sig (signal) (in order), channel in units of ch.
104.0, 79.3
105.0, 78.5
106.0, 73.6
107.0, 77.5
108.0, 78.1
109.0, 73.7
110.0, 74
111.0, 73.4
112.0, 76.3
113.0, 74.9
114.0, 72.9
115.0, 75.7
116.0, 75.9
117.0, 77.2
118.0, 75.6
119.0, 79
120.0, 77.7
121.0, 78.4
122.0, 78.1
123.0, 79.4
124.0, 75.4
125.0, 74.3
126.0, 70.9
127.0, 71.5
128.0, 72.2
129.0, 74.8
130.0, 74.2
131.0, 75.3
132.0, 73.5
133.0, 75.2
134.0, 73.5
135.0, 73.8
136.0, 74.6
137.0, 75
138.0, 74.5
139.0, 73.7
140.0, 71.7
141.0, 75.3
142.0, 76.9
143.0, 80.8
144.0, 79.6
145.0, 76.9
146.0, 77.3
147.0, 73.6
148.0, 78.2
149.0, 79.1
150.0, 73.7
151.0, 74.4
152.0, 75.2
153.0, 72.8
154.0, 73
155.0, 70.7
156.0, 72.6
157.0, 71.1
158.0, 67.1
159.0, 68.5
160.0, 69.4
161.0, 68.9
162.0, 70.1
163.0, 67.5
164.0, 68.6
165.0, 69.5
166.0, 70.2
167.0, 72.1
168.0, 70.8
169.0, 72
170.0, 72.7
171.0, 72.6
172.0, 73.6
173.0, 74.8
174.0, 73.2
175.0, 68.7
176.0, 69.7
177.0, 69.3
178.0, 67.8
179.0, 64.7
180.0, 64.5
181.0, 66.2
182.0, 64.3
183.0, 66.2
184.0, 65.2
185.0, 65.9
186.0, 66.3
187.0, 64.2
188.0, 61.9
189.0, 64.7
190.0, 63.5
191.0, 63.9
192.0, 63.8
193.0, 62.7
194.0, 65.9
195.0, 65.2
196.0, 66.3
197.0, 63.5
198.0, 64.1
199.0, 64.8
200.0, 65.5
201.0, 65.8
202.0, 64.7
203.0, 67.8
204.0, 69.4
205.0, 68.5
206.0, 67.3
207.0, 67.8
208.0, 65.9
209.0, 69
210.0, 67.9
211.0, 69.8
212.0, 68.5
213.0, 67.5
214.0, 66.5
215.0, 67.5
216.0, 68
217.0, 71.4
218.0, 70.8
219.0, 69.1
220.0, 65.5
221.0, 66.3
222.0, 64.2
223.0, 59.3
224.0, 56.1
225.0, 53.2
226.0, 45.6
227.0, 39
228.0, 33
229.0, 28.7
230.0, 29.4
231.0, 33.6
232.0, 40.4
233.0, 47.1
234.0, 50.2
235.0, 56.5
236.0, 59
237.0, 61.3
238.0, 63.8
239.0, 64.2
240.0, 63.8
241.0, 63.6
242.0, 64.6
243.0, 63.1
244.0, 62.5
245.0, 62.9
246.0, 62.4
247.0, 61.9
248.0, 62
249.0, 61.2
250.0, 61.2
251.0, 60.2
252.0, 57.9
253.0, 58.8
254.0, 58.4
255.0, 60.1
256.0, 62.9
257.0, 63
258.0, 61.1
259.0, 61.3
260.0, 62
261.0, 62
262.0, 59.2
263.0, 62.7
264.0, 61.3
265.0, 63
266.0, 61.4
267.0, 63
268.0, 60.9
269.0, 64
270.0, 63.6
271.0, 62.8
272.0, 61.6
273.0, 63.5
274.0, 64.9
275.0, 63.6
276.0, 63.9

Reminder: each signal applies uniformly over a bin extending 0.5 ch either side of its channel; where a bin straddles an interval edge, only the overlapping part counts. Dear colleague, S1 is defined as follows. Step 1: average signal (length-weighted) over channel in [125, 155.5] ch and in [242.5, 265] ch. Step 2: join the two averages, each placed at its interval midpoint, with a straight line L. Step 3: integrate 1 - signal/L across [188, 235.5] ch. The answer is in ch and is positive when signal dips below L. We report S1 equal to 4.4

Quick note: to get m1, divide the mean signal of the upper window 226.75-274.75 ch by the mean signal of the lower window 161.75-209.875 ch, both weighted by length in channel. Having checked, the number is 0.86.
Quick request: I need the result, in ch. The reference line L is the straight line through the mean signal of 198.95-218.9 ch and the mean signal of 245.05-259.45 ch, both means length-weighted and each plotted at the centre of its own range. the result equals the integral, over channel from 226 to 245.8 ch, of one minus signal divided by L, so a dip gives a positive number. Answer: 3.6 ch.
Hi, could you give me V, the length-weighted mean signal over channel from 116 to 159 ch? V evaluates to 74.9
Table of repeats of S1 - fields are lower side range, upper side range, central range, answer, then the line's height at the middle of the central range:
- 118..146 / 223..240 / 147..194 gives -3.1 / 65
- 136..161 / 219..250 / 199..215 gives -1.6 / 61.2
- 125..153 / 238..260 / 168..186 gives 0.4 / 70.4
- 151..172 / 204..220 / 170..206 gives 1.5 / 69.6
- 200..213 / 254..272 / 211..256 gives 4.7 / 64.9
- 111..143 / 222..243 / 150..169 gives -0.9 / 67.8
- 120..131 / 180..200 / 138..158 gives -1.0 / 71.4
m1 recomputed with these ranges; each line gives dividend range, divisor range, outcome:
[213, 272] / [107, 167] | 0.79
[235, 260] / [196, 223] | 0.92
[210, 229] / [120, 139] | 0.81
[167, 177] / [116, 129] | 0.95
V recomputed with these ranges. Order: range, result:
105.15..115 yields 75.1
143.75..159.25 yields 74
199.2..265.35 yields 60.3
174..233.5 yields 62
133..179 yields 72.7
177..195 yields 64.9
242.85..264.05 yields 61.2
